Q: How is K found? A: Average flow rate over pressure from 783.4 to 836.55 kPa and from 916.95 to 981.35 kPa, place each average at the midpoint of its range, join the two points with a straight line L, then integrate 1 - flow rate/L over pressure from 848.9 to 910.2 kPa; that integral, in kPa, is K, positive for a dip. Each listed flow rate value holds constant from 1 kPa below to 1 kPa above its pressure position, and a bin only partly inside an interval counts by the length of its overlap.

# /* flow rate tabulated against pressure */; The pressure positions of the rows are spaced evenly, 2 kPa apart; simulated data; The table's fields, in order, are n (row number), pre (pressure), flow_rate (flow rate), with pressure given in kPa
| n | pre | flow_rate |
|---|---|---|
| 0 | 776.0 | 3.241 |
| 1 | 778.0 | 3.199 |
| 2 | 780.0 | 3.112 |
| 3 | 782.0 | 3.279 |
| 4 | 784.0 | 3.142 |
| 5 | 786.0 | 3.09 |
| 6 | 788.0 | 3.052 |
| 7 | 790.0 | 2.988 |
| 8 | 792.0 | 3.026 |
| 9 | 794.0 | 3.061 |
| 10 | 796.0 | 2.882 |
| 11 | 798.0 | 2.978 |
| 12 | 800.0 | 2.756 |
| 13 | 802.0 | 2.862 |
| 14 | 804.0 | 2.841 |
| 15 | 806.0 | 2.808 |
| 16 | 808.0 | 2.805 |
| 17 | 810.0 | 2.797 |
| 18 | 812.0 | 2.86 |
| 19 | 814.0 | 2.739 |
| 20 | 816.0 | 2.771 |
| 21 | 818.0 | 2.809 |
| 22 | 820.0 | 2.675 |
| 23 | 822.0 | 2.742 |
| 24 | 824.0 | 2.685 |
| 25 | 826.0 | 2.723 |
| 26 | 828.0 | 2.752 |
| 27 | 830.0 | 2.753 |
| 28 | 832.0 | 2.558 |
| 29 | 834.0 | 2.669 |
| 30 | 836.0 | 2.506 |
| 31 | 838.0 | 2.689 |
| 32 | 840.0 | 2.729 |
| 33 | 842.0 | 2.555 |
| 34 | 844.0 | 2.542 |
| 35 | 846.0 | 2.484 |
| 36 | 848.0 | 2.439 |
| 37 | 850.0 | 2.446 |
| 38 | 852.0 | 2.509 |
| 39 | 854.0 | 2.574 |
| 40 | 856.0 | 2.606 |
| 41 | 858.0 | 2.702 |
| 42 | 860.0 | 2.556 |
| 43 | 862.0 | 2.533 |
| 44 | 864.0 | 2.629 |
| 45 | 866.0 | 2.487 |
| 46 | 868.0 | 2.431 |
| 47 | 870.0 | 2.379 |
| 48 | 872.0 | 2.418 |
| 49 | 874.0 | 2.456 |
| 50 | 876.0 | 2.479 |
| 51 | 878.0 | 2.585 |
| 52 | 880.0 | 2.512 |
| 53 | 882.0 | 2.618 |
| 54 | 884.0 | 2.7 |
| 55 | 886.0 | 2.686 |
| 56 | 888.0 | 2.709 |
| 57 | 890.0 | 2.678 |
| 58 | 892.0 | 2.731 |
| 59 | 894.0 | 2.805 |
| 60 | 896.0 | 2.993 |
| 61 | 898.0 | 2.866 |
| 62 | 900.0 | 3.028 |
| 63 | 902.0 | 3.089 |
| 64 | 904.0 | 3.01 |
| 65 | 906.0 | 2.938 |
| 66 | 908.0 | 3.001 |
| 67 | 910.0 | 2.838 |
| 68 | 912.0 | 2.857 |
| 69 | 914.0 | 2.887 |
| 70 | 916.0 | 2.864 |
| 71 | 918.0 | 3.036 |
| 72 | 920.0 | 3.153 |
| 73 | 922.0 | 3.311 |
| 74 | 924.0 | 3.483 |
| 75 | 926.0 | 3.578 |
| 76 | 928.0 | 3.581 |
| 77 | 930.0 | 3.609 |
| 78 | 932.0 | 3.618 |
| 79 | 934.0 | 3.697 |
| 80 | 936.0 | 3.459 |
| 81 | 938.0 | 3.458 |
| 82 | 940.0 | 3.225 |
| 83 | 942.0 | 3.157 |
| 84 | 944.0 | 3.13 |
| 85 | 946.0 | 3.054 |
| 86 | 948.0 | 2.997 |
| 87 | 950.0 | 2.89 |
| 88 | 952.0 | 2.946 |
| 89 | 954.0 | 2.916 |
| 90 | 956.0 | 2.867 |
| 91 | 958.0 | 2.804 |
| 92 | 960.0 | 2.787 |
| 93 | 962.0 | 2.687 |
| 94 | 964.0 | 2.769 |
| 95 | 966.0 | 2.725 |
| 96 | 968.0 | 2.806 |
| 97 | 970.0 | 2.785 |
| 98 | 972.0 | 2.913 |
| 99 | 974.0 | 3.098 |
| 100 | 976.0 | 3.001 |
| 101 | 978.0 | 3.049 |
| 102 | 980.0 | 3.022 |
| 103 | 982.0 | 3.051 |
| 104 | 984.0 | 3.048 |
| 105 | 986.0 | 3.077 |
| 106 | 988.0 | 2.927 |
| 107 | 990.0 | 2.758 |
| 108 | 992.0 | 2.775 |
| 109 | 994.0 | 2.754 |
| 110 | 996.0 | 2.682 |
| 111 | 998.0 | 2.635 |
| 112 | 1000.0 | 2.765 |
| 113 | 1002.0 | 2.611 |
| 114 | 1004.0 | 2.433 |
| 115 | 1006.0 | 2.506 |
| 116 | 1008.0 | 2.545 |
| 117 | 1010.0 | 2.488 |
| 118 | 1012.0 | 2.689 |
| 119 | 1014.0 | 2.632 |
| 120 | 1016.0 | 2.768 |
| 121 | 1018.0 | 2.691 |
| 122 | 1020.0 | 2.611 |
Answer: 6.13 kPa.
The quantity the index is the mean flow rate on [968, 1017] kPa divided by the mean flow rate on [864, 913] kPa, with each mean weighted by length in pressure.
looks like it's 1.03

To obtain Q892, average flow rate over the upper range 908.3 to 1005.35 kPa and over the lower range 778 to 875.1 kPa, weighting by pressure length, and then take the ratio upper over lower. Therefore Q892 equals 1.10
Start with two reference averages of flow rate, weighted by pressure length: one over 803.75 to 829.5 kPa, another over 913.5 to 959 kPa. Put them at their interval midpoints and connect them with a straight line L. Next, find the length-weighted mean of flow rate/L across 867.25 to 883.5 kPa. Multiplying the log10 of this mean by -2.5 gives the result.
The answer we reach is 0.196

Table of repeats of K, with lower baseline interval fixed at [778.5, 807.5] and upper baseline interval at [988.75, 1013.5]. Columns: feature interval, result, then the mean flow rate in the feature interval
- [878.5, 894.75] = 0.9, 2.68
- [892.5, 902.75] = -0.5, 2.94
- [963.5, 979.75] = -1.3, 2.9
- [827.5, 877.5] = 5.8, 2.55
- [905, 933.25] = -4.3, 3.2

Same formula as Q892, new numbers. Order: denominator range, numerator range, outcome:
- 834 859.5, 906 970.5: 1.20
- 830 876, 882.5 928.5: 1.17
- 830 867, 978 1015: 1.07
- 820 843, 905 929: 1.17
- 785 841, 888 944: 1.12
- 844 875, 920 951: 1.33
